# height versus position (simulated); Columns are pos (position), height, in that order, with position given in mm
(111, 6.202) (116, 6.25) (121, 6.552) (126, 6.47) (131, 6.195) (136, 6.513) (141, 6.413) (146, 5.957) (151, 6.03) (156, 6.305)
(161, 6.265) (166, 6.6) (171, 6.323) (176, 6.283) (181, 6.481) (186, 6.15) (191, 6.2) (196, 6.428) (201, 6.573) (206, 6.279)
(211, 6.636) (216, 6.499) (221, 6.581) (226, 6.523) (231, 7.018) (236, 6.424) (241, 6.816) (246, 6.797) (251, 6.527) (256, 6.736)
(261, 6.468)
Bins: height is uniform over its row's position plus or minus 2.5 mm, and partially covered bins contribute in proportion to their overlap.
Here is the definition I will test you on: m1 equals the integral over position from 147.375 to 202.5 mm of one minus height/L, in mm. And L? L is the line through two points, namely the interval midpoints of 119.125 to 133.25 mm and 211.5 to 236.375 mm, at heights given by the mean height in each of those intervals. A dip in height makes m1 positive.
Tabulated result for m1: 1.7 mm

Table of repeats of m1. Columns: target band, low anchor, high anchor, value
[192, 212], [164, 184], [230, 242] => 0.31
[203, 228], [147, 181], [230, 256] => 0.22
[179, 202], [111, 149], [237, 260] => 0.55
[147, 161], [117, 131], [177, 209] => 0.51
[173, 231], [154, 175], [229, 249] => 1.03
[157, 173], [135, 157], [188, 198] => -0.35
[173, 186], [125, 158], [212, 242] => 0.19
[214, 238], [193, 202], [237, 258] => -0.05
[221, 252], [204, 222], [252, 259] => -0.42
